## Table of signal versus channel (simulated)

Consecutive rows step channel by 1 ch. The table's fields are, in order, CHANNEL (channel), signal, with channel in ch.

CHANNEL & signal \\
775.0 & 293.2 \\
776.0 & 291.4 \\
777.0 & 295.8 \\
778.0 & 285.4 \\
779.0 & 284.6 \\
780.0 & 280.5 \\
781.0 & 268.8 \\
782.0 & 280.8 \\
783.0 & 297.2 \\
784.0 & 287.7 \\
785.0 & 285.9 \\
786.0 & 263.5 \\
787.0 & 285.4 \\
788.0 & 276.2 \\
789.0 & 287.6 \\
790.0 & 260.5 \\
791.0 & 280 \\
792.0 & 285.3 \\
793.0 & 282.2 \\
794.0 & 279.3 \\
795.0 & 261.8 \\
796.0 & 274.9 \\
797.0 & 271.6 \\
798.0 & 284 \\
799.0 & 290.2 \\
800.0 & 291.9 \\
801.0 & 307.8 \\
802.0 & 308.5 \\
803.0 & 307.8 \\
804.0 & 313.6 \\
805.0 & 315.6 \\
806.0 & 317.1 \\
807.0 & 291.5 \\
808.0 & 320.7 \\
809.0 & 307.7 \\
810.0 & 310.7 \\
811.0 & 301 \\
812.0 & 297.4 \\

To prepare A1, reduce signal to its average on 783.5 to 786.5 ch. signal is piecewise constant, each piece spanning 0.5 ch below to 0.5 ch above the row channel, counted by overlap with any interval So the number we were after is 279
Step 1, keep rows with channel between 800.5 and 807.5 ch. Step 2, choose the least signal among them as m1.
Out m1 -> 291.5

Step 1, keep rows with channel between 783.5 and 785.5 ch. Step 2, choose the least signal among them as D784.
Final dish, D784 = 285.9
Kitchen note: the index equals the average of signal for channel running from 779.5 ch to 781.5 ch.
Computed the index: 275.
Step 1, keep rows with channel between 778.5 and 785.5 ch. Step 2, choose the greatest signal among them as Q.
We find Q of 297.2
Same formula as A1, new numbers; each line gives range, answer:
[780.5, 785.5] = 284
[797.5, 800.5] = 289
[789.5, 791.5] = 270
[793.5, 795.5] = 271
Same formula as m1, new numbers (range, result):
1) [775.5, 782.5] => 268.8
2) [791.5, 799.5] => 261.8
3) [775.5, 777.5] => 291.4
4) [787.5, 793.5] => 260.5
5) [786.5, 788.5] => 276.2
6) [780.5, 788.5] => 263.5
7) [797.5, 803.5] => 284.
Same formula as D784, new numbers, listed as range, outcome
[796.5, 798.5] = 271.6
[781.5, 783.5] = 280.8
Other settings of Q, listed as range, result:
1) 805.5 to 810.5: 320.7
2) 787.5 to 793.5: 287.6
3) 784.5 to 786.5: 285.9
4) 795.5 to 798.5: 284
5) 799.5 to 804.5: 313.6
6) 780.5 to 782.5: 280.8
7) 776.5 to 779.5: 295.8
